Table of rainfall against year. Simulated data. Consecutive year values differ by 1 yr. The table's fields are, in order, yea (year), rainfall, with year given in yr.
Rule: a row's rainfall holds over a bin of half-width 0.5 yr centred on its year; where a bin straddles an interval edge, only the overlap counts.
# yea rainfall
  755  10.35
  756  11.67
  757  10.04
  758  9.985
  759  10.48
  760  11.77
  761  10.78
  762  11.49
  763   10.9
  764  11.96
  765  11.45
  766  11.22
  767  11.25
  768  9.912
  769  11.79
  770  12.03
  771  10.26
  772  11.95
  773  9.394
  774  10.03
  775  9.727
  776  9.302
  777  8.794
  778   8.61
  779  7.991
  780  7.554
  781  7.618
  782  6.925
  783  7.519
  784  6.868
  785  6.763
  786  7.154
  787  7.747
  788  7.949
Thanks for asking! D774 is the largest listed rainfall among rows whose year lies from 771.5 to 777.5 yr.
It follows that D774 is 11.95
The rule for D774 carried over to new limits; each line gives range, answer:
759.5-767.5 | 11.96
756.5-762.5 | 11.77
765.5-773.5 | 12.03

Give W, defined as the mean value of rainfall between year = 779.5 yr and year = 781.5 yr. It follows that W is 7.59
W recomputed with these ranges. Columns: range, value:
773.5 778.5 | 9.29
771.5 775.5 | 10.3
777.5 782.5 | 7.74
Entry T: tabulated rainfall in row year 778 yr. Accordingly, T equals 8.61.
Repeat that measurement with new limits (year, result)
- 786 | 7.154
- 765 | 11.45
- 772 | 11.95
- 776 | 9.302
